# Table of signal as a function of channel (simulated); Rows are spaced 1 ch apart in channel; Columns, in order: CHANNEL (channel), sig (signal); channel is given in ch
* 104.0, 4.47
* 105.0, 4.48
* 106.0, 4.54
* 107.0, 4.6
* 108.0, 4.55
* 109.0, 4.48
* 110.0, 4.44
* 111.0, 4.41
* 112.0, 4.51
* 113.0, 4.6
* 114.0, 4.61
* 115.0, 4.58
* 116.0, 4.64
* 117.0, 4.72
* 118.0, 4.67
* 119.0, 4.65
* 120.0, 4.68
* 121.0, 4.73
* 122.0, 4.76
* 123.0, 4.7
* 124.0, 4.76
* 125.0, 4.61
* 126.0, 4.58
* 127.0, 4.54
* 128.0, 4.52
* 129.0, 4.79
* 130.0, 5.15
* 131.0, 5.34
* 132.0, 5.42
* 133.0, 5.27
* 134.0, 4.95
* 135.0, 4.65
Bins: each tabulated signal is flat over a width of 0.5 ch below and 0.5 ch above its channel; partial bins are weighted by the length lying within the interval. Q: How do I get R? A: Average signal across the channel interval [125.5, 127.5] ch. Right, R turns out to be 4.56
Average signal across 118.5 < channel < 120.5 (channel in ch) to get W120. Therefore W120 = 4.67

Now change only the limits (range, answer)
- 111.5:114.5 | 4.57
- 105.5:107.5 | 4.57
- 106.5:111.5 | 4.5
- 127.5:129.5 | 4.65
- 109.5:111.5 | 4.43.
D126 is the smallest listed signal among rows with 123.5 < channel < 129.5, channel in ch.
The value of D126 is 4.52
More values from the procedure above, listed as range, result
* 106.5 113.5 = 4.41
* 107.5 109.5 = 4.48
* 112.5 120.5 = 4.58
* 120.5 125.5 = 4.61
